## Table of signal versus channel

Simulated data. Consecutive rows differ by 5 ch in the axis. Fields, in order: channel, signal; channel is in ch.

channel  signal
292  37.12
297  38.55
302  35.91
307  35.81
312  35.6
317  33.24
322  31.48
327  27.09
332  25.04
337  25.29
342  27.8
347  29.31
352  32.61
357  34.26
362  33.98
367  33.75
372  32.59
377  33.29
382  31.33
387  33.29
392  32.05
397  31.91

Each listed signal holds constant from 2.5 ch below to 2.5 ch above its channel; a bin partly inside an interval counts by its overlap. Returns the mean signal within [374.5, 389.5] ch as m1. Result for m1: 32.6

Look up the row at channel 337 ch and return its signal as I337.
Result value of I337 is 25.29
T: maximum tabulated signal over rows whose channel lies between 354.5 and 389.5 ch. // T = 34.26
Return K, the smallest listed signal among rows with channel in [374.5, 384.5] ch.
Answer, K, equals 31.33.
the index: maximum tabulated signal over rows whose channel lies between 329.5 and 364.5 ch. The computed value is 34.26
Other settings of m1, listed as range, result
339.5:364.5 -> 31.6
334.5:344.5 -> 26.5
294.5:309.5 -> 36.8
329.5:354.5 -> 28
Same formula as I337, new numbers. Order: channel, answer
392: 32.05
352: 32.61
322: 31.48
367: 33.75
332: 25.04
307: 35.81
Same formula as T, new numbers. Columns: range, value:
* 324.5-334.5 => 27.09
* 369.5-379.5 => 33.29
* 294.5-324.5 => 38.55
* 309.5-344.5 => 35.6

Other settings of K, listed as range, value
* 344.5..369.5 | 29.31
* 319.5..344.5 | 25.04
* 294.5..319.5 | 33.24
